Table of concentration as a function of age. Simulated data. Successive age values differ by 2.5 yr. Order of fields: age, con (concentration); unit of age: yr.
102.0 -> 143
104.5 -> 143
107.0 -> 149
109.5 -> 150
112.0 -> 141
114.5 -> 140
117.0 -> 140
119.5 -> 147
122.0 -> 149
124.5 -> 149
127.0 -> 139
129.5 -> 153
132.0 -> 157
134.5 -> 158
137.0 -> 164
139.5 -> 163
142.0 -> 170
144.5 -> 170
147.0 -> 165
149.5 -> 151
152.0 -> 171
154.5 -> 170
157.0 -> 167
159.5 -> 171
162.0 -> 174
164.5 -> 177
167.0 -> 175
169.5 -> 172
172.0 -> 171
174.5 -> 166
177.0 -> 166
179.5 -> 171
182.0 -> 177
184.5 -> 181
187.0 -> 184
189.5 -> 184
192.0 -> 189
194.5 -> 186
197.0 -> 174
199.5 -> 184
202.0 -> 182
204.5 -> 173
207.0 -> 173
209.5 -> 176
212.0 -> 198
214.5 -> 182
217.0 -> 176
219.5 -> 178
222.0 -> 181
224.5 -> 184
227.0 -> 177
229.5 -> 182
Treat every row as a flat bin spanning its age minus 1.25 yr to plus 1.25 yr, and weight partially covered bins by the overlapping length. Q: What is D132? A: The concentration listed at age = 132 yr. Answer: 157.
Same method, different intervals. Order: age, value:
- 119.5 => 147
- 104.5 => 143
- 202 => 182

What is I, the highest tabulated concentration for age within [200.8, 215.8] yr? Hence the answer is 198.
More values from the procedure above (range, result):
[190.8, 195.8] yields 189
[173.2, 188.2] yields 184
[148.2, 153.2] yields 171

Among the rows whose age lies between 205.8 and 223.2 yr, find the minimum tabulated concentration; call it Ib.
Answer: 173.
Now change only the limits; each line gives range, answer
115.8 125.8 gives 140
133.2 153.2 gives 151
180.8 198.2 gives 174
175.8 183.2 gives 166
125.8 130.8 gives 139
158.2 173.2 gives 171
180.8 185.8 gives 177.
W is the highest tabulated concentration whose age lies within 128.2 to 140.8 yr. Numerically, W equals 164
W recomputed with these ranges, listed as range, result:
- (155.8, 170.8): 177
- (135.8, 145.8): 170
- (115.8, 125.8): 149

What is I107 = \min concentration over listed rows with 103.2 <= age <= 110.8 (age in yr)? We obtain 143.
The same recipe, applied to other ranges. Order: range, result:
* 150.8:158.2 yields 167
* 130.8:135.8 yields 157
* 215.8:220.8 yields 176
